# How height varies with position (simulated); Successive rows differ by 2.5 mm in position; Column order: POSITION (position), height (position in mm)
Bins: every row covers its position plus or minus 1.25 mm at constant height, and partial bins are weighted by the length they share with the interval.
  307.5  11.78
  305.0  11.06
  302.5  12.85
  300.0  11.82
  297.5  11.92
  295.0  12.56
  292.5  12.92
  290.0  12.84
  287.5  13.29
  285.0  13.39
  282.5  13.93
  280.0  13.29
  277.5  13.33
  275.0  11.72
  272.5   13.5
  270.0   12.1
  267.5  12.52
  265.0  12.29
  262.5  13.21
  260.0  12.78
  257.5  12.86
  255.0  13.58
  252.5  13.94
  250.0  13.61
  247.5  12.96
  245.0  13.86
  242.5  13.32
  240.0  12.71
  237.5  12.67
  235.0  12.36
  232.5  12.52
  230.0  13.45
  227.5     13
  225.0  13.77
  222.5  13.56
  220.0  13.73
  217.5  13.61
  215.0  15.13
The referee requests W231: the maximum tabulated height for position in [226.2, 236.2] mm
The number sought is 13.45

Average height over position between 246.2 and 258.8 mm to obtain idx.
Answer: 13.4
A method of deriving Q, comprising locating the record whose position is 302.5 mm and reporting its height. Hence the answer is 12.85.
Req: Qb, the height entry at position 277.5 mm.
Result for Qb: 13.33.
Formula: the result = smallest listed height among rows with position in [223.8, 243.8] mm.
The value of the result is 12.36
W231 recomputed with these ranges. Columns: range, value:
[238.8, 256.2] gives 13.94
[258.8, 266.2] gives 13.21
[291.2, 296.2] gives 12.92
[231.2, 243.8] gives 13.32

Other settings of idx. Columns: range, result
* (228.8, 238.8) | 12.7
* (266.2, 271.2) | 12.3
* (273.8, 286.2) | 13.1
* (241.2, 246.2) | 13.6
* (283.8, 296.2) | 13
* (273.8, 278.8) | 12.5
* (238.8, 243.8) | 13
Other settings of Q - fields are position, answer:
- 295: 12.56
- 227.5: 13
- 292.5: 12.92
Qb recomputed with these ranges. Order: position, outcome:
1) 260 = 12.78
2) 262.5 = 13.21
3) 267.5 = 12.52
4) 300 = 11.82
